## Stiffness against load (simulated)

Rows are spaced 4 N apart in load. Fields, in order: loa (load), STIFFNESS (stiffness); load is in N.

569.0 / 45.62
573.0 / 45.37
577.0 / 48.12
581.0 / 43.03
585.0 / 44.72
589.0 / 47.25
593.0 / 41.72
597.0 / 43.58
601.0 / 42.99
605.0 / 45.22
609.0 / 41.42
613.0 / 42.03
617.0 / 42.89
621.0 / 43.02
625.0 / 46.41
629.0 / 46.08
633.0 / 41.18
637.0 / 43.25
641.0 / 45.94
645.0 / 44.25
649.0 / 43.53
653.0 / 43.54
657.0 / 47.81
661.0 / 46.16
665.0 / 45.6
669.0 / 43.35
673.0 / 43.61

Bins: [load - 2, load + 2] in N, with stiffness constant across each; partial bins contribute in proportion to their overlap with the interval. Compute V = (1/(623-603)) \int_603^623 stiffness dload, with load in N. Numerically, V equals 42.9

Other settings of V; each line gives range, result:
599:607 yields 44.1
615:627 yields 44.1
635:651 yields 44.2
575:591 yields 45.8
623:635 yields 44.6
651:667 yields 45.8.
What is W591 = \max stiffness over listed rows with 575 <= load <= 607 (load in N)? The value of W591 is 48.12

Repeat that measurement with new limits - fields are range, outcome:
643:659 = 47.81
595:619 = 45.22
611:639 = 46.41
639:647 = 45.94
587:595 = 47.25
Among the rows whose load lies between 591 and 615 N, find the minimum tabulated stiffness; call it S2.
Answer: 41.42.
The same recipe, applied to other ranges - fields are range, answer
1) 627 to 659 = 41.18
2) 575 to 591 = 43.03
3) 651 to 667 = 43.54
